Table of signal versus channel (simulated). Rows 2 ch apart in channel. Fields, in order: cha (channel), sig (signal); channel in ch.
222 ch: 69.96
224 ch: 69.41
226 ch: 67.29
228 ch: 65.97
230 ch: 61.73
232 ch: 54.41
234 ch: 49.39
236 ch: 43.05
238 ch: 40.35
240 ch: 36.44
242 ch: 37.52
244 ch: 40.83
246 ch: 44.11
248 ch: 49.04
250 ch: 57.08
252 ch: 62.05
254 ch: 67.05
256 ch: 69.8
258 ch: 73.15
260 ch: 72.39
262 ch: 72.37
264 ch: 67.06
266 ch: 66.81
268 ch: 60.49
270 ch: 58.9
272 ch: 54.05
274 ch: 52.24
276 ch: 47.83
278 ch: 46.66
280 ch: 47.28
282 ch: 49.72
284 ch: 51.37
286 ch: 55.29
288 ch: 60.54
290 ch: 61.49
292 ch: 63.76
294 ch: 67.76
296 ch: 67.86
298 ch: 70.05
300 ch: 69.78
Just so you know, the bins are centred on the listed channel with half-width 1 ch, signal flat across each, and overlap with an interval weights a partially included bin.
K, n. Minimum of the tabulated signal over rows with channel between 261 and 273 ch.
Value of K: 54.05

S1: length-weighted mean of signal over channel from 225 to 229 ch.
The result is 66.6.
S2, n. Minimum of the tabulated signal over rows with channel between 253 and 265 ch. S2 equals 67.05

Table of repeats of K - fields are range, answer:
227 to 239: 40.35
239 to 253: 36.44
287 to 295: 60.54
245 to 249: 44.11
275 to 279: 46.66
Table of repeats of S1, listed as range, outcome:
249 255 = 62.1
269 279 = 51.9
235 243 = 39.3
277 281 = 47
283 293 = 58.5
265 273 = 60.1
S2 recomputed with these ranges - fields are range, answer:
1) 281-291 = 49.72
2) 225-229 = 65.97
